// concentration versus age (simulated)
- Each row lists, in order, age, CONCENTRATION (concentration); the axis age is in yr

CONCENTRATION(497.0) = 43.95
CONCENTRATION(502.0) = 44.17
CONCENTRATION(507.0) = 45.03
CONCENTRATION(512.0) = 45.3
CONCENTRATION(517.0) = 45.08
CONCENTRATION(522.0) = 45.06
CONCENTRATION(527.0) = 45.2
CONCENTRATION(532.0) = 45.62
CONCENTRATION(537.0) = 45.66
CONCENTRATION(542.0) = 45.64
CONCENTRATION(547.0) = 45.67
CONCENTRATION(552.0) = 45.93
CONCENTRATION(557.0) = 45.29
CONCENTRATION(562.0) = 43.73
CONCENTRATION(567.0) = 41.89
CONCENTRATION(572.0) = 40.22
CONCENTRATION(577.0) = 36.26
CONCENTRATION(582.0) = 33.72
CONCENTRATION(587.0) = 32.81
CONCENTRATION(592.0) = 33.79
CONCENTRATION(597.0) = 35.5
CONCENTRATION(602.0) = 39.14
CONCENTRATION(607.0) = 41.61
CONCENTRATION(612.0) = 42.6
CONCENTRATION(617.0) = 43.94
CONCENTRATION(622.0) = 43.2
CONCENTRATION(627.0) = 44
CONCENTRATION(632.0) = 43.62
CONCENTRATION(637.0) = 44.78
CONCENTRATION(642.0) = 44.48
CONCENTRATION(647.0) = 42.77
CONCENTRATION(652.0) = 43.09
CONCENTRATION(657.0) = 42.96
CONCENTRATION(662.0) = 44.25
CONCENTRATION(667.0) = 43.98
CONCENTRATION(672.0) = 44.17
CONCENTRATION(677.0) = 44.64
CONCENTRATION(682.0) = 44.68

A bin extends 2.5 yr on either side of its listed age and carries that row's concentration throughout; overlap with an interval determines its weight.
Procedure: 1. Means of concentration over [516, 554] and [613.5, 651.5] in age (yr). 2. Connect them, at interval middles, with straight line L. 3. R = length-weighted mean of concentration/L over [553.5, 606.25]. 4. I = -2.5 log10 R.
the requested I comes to 0.163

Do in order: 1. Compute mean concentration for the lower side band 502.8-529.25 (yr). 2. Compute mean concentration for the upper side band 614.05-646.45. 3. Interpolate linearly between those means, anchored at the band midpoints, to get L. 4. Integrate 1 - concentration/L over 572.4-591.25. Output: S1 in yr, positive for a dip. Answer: 4.0 yr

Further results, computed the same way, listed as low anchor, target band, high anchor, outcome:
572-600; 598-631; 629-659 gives -2.43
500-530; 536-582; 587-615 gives -1.37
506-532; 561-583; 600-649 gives 2.44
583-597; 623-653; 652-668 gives -2.47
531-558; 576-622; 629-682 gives 6.91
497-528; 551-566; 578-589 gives -2.77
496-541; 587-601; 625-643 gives 3.05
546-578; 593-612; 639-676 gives 1.92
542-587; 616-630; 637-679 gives -0.26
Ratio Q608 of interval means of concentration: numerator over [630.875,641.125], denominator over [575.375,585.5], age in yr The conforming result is 1.28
